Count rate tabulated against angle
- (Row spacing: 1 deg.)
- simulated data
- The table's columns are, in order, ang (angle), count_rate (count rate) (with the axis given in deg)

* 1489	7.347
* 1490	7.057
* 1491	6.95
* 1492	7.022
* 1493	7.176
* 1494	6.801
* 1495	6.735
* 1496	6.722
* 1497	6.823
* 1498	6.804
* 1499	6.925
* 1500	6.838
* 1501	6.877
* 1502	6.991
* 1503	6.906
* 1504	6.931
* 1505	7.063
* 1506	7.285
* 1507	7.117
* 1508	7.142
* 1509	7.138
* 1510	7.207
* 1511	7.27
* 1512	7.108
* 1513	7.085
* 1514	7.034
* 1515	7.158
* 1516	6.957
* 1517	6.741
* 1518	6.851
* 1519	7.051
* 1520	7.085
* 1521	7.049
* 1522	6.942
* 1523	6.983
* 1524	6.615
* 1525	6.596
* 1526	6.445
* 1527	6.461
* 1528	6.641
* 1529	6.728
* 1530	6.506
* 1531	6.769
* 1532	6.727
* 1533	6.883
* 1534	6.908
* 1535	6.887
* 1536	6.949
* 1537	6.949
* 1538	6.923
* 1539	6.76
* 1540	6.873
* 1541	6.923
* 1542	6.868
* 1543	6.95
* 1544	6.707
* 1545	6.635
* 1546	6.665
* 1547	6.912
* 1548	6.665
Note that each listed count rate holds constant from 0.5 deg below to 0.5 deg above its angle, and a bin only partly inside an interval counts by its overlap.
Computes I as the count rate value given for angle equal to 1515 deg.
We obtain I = 7.158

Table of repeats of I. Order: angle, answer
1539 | 6.76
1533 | 6.883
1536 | 6.949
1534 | 6.908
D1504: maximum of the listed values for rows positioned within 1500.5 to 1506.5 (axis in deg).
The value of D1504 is 7.285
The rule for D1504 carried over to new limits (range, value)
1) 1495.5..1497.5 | 6.823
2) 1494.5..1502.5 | 6.991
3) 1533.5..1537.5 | 6.949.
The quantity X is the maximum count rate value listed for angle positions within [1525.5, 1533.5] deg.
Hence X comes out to 6.883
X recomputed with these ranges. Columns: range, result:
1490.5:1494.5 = 7.176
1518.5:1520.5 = 7.085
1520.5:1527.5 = 7.049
